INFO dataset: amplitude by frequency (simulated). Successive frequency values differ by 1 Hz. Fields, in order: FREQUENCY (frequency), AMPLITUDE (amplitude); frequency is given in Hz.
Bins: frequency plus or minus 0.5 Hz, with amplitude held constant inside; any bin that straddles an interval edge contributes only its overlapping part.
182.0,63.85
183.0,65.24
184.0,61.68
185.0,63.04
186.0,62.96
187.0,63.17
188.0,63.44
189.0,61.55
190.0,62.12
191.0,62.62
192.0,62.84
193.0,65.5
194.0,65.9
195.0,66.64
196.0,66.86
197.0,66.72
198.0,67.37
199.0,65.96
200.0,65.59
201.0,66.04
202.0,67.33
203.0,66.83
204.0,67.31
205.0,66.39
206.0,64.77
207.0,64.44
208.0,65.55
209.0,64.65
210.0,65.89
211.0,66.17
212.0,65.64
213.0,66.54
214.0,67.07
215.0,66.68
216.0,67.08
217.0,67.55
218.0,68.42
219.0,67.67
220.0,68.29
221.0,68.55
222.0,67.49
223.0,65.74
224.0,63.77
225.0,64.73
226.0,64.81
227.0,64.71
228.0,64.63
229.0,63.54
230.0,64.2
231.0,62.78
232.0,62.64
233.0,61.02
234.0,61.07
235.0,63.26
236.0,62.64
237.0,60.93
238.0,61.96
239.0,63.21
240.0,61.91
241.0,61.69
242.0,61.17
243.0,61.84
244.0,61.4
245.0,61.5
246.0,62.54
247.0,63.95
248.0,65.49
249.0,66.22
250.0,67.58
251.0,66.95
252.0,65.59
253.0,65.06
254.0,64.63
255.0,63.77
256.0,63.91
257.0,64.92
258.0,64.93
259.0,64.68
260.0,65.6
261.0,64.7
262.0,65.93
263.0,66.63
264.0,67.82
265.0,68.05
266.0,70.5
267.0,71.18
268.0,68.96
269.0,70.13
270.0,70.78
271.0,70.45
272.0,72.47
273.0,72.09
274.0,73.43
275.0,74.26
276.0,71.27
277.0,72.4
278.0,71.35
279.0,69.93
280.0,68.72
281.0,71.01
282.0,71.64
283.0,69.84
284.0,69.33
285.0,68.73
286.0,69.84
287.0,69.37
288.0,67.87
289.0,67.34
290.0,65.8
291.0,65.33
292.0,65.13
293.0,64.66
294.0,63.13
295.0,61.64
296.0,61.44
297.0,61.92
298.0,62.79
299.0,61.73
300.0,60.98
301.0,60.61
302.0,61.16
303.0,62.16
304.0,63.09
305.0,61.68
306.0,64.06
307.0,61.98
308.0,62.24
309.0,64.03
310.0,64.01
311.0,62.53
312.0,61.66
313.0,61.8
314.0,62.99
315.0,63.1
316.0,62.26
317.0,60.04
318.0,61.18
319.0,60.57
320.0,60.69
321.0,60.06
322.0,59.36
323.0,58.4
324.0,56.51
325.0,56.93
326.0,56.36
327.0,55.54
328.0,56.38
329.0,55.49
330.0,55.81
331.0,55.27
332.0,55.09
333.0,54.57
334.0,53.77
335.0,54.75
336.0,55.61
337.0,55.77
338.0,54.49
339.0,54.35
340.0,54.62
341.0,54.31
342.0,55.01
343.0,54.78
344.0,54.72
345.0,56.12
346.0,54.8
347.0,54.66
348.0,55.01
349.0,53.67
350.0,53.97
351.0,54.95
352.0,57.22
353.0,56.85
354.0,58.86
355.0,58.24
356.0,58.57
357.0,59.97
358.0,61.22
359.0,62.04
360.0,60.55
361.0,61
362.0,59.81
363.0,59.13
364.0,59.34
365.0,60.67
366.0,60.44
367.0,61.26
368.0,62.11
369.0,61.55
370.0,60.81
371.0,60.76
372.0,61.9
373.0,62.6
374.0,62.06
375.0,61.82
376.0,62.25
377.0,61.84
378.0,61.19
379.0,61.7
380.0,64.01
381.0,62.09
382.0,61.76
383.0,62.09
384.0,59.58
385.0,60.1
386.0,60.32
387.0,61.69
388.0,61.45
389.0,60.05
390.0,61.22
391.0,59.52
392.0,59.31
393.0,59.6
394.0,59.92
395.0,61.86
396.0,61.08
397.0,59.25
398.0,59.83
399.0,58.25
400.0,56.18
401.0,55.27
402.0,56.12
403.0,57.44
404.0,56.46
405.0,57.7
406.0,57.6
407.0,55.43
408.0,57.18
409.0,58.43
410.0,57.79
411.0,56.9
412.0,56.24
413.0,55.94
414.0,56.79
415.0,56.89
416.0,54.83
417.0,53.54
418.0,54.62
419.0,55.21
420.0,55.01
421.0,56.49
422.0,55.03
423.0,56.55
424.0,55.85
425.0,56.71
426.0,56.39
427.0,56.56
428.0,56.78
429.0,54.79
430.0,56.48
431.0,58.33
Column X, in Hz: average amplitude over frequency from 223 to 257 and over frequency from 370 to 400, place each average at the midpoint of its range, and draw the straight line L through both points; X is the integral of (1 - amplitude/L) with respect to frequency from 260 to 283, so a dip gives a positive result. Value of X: -2.6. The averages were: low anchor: 63.5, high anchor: 60.9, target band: 70.1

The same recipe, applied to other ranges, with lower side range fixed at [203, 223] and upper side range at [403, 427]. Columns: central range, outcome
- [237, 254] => 0.4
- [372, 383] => -0.7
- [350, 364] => 0.1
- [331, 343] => 1.1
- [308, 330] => 0.5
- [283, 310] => -0.8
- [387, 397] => -0.5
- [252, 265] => -0.2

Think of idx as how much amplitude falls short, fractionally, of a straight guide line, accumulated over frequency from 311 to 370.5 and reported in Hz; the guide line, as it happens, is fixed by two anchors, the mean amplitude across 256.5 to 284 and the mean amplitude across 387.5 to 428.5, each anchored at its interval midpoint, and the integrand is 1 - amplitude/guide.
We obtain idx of 5.0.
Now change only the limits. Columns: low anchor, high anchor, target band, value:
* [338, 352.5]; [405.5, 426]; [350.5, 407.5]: -4.6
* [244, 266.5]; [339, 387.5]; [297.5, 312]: 0.1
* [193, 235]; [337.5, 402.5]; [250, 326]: -3.3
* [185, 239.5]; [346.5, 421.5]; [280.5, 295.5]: -1.2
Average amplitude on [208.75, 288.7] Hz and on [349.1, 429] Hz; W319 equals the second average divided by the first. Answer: 0.9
